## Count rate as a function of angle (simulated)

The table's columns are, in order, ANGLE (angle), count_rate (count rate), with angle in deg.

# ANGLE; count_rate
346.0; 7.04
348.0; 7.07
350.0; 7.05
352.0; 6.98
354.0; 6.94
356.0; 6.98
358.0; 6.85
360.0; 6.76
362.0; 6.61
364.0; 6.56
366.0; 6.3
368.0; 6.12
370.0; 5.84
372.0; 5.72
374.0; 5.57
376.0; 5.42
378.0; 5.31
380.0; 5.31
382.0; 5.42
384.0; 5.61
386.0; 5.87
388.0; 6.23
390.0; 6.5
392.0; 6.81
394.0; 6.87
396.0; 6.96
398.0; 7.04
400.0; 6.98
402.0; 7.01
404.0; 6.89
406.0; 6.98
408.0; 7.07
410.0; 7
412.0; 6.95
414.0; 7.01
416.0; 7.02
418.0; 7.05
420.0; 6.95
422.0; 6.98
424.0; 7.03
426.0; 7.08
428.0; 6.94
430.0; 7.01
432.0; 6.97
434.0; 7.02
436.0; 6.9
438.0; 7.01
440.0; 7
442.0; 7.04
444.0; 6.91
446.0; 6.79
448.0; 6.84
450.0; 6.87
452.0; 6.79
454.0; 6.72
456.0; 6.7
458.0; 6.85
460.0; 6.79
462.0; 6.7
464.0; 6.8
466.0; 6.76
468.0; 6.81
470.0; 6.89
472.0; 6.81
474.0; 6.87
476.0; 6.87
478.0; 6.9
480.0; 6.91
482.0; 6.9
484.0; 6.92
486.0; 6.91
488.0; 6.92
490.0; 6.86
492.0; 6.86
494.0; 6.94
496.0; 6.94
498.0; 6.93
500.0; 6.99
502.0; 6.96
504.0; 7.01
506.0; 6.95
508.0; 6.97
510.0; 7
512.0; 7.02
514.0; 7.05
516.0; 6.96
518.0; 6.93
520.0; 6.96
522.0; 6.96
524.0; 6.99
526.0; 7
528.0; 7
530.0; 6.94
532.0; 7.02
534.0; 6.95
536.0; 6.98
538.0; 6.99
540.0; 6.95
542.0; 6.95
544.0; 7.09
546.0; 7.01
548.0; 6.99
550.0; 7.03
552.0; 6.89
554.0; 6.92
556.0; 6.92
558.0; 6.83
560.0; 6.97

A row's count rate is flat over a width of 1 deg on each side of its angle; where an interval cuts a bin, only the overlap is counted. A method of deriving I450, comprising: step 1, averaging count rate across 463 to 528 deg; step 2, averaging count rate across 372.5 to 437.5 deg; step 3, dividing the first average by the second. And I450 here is 1.05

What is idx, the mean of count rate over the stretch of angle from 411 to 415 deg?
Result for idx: 6.98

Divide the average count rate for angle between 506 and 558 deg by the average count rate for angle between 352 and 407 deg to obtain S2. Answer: 1.10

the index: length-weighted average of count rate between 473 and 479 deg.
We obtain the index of 6.88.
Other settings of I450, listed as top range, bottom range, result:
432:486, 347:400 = 1.08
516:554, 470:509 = 1.01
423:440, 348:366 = 1.03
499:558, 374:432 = 1.06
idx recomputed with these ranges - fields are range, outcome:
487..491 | 6.89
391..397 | 6.88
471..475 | 6.84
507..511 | 6.98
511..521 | 6.98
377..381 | 5.31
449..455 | 6.79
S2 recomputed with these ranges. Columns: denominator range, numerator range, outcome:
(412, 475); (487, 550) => 1.01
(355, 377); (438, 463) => 1.09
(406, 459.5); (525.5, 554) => 1.01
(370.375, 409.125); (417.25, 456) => 1.10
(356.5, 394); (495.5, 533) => 1.15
